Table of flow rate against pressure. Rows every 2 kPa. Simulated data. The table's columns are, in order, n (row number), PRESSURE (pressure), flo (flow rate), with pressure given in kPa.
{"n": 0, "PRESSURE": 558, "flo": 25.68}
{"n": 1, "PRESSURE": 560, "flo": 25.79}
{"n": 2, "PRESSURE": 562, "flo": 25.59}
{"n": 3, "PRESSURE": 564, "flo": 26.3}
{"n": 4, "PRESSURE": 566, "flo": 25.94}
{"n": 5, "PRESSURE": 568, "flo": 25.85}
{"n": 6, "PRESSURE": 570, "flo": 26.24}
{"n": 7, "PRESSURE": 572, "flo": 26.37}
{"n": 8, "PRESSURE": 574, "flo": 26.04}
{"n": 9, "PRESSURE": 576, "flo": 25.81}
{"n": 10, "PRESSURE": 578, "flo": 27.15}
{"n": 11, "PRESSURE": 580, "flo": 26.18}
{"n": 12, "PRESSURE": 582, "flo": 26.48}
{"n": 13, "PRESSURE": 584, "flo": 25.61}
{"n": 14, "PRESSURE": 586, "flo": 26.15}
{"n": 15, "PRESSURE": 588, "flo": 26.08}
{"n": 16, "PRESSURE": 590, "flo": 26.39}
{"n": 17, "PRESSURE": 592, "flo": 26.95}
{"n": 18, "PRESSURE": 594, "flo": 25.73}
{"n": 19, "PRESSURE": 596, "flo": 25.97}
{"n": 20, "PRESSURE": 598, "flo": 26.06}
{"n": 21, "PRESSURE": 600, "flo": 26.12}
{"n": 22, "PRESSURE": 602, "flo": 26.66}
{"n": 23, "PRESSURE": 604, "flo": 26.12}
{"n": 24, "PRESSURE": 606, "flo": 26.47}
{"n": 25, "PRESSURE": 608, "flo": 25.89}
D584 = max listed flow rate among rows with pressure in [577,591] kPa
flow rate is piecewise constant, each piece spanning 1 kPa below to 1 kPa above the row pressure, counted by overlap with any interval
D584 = 27.15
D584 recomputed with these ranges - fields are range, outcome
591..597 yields 26.95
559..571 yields 26.3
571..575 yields 26.37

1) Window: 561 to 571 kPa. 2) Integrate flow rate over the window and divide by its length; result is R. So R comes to 26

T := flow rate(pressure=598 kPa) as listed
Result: 26.06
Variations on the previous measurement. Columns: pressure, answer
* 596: 25.97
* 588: 26.08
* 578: 27.15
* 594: 25.73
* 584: 25.61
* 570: 26.24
